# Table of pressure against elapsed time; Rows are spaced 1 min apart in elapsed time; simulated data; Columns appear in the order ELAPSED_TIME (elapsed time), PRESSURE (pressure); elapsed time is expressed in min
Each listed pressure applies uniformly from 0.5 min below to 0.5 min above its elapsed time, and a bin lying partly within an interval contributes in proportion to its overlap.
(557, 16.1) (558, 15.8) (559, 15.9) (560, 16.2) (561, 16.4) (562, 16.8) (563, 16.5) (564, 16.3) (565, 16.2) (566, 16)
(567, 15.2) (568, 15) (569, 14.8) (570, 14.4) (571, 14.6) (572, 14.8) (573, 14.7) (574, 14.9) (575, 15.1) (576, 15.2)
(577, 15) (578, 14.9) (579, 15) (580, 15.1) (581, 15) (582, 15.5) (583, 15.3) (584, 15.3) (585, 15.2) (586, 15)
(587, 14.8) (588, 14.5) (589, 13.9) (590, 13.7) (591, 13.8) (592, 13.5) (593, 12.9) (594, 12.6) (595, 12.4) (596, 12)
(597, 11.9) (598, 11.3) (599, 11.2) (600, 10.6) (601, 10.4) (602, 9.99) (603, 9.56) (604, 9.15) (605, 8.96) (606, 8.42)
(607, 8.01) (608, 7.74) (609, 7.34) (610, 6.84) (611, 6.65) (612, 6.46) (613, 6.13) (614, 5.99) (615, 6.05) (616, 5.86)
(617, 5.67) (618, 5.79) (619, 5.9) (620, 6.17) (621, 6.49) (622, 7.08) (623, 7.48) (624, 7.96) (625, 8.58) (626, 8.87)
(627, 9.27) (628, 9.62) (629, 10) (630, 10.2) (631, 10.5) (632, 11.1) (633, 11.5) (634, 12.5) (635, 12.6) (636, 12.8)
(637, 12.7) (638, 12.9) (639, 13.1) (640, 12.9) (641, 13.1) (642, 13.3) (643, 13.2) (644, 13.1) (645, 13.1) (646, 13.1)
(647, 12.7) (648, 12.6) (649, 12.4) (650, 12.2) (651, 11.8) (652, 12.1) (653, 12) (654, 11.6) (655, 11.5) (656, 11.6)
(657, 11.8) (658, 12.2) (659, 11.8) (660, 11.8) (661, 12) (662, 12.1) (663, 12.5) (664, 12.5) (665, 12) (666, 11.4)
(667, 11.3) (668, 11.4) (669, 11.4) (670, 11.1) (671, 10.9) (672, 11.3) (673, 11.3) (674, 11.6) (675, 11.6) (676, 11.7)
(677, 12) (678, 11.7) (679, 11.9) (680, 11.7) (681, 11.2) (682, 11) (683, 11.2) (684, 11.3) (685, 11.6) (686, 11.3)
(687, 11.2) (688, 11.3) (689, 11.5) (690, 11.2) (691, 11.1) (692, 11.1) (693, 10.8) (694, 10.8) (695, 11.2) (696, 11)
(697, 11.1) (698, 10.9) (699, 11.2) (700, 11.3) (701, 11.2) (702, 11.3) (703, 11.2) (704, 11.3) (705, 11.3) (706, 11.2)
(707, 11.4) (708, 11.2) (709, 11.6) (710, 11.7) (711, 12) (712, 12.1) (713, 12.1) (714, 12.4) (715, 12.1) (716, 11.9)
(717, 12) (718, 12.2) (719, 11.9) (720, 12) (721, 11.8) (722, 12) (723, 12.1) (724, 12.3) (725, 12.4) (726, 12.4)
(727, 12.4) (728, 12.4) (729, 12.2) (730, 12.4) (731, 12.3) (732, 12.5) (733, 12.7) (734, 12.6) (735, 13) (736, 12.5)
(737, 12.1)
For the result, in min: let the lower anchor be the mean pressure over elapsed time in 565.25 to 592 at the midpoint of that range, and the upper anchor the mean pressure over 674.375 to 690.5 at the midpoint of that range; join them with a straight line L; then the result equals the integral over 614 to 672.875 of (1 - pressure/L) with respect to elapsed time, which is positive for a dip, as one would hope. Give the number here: 8.4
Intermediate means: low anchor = 14.9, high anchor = 11.5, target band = 10.8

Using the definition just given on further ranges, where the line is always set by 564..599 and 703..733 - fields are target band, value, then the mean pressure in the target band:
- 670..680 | 0.94 min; 11.5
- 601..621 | 9.54 min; 7.26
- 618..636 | 5.82 min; 9.17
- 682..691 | 0.89 min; 11.3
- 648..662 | 1.23 min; 11.9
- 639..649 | 0.22 min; 13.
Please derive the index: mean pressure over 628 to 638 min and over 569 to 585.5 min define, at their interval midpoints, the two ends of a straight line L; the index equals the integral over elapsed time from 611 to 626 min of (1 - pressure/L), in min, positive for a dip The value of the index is 7.0 min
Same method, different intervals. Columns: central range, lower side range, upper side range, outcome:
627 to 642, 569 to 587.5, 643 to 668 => 1.3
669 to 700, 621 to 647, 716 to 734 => 1.2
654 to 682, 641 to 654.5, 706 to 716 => 1.5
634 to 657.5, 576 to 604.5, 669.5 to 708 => -0.8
